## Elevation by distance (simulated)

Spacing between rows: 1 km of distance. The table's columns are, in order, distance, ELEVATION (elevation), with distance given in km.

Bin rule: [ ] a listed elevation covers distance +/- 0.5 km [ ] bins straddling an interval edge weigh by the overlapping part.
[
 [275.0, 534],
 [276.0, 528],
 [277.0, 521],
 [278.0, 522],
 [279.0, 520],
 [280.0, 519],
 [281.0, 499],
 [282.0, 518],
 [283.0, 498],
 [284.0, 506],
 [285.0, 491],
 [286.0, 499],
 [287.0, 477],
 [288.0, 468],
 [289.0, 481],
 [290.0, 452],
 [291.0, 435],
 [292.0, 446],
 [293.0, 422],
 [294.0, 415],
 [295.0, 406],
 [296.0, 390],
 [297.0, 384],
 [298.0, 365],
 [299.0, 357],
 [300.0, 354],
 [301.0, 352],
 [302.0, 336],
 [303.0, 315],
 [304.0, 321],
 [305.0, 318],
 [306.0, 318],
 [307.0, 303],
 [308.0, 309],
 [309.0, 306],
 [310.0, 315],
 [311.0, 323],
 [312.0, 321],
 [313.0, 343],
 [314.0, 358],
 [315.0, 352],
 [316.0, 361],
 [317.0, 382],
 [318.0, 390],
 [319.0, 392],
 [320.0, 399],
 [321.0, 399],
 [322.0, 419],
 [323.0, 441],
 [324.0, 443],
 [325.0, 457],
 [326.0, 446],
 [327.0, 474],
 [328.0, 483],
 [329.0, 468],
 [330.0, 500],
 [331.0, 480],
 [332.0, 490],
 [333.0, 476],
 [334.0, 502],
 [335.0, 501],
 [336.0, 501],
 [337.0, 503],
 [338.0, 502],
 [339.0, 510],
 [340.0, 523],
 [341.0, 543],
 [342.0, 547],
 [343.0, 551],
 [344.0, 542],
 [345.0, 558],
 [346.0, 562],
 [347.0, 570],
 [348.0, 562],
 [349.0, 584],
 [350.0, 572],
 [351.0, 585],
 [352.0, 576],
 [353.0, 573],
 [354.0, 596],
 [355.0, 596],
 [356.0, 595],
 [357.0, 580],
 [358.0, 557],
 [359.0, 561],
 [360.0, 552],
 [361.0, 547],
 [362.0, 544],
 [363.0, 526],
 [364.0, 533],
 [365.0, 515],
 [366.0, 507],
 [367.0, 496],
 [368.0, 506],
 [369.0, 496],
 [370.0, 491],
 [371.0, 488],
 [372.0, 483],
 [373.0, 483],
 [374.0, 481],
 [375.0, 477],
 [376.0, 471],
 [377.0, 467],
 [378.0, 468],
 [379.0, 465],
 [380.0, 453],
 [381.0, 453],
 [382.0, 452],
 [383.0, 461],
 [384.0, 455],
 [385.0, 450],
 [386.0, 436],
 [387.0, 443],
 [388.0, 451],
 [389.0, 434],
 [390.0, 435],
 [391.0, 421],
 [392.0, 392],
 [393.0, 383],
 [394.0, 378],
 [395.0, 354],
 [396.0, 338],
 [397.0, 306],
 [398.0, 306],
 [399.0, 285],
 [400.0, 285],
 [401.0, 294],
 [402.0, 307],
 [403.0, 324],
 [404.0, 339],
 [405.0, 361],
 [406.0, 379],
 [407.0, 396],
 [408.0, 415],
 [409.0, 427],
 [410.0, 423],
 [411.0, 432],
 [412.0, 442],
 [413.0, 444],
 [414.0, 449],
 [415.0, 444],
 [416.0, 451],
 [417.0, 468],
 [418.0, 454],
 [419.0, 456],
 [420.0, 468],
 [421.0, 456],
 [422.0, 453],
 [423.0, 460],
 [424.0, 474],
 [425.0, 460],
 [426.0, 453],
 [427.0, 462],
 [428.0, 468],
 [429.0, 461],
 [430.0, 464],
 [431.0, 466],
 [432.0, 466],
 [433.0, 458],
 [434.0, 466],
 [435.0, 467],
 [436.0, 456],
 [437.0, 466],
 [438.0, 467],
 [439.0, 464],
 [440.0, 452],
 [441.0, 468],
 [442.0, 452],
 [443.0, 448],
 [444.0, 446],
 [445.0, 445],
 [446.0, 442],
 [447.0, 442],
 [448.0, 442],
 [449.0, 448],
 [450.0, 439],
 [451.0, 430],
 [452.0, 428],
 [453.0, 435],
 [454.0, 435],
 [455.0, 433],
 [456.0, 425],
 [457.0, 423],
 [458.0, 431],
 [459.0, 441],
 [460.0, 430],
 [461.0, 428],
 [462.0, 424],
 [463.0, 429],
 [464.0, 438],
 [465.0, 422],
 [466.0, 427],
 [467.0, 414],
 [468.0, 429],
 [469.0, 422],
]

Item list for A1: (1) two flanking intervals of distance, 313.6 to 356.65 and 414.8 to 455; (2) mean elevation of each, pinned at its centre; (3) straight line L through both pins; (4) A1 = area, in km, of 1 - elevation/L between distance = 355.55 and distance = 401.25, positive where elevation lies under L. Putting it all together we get 2.1 km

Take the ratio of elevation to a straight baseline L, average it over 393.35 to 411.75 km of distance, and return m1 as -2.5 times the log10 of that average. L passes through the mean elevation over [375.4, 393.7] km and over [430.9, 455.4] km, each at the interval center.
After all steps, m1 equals 0.25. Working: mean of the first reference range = 443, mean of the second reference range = 450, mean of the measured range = 354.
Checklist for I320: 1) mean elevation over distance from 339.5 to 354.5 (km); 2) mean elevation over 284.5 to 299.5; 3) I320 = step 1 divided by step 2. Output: 1.30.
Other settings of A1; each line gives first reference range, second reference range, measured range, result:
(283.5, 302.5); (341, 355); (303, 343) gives 6.7 km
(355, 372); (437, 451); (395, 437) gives 5.3 km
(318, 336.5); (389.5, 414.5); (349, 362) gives -4.5 km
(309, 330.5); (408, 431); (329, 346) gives -4.3 km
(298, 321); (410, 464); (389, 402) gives 2.0 km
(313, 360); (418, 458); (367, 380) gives 0.0 km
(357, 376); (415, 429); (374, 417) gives 6.9 km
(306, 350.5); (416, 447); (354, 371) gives -3.1 km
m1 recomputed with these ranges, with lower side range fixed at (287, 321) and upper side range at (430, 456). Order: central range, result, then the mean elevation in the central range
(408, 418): -0.020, 441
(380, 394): -0.041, 434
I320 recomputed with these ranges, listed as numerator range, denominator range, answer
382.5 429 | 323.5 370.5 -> 0.78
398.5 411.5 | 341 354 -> 0.63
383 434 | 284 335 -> 1.03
